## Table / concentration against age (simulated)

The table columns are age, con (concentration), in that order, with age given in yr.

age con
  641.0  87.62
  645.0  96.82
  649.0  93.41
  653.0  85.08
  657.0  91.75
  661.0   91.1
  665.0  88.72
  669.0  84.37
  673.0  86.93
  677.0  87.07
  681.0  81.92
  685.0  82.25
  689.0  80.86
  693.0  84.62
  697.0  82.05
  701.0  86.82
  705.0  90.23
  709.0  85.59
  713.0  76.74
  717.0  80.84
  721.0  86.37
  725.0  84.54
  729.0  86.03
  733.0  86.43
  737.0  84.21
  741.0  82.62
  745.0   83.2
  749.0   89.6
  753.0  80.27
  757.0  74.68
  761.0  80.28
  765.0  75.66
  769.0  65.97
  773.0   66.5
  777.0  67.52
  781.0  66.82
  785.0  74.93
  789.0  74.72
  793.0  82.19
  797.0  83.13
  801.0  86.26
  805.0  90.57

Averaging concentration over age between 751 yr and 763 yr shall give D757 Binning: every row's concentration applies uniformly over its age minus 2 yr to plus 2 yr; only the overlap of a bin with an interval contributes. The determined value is 78.4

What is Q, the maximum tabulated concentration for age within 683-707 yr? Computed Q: 90.23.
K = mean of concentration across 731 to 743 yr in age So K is 84.4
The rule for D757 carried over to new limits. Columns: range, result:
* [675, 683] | 84.5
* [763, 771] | 70.8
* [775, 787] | 69.8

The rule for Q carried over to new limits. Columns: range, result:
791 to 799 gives 83.13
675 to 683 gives 87.07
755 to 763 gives 80.28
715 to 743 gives 86.43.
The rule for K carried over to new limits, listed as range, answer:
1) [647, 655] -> 89.2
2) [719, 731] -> 85.6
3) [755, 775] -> 72.6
